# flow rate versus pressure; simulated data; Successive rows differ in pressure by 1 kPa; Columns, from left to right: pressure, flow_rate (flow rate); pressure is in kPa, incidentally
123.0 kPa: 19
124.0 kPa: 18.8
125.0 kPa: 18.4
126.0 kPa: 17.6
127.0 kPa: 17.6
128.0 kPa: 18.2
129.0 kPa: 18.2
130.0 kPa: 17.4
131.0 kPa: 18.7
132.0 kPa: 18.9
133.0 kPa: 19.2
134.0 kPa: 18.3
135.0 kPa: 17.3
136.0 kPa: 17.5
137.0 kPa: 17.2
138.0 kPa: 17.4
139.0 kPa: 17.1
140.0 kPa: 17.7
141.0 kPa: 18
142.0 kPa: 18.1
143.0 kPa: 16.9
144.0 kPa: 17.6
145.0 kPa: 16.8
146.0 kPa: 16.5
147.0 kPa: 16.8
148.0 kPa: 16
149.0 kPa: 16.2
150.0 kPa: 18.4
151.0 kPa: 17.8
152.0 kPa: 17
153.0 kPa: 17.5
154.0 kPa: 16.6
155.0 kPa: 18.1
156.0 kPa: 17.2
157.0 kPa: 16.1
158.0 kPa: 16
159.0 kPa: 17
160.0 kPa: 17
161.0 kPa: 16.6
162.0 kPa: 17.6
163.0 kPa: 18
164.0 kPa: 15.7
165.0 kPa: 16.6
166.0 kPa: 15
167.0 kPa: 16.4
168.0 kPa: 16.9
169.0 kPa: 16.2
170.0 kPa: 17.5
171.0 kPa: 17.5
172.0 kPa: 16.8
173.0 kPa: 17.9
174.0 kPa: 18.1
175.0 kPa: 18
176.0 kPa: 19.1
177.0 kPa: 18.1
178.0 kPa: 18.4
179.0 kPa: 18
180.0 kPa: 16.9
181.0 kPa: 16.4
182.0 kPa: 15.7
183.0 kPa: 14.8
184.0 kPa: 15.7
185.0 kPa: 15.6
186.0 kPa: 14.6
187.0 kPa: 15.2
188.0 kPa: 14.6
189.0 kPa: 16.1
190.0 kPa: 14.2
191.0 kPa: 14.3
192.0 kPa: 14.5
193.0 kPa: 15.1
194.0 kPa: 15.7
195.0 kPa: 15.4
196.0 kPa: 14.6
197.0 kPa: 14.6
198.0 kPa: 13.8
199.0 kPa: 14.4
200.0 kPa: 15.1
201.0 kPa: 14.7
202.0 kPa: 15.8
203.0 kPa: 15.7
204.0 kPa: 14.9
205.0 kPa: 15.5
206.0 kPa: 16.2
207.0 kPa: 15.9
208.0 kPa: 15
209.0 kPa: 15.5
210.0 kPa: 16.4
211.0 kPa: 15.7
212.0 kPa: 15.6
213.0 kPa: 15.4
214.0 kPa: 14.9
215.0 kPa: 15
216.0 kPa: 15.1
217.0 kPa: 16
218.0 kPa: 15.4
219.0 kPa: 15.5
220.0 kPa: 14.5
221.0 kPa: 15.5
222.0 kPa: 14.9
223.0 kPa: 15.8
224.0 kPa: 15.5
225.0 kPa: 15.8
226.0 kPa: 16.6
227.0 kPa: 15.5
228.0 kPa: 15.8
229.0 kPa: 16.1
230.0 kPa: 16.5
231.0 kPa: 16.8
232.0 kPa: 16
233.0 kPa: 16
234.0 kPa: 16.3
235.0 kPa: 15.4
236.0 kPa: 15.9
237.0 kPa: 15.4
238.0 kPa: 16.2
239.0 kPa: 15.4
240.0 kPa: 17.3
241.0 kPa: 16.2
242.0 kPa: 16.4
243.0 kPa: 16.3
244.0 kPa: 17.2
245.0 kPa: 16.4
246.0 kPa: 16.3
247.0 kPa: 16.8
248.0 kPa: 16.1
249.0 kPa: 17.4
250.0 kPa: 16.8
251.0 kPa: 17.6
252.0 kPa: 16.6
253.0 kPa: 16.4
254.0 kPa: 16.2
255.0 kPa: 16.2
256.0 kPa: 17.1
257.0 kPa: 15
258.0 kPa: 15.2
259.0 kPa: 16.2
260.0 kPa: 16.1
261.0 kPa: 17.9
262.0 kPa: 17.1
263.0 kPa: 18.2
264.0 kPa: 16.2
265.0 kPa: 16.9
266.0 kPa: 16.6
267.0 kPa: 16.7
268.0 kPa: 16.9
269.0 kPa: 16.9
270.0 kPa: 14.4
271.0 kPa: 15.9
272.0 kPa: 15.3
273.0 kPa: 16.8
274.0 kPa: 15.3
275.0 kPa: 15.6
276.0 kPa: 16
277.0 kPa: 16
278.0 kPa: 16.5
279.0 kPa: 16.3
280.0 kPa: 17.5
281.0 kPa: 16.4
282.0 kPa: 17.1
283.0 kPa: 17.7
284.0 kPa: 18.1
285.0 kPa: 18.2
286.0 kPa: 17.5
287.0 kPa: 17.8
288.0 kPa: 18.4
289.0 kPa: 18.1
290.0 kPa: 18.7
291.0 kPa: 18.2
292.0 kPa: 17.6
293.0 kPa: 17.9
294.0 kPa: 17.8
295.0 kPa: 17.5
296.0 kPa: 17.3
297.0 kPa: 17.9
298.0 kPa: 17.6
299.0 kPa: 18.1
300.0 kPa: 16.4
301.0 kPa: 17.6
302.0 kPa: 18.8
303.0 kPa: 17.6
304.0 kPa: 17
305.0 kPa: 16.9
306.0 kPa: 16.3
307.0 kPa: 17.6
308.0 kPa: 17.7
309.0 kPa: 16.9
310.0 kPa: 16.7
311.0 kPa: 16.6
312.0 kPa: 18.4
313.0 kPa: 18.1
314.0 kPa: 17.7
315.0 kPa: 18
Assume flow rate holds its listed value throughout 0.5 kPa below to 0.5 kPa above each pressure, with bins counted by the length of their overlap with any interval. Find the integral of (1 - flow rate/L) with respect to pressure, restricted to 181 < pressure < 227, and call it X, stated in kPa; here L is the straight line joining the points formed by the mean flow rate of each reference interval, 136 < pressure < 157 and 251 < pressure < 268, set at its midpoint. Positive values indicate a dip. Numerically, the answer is 4.4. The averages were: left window 17.2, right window 16.6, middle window 15.3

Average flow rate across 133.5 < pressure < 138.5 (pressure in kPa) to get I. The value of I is 17.5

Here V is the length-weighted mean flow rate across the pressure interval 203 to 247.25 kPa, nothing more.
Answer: 15.8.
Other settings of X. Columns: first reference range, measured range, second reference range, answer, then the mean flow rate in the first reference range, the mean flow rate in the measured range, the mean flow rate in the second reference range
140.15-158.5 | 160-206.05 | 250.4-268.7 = 2.4 kPa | 17.1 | 16.1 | 16.6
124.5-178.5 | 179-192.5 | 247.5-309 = 1.5 kPa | 17.4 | 15.4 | 17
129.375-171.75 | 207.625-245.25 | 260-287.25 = 2.4 kPa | 17.2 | 15.8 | 16.7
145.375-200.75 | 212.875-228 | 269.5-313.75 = 1.1 kPa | 16.4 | 15.4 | 17.2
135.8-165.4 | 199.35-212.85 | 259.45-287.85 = 1.1 kPa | 17.1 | 15.5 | 16.7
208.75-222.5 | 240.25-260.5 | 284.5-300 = 0.1 kPa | 15.4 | 16.4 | 17.9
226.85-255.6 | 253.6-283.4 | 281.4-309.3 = 1.0 kPa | 16.3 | 16.4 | 17.7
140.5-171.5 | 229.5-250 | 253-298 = 0.7 kPa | 17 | 16.3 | 16.9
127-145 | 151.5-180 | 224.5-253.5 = 0.4 kPa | 17.8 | 17.2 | 16.3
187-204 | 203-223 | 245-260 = -0.1 kPa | 14.9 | 15.4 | 16.4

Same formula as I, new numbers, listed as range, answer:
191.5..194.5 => 15.1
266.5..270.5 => 16.2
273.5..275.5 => 15.4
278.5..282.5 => 16.8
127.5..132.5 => 18.3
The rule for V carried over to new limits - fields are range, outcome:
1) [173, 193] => 16.2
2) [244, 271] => 16.5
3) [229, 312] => 16.8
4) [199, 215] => 15.4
